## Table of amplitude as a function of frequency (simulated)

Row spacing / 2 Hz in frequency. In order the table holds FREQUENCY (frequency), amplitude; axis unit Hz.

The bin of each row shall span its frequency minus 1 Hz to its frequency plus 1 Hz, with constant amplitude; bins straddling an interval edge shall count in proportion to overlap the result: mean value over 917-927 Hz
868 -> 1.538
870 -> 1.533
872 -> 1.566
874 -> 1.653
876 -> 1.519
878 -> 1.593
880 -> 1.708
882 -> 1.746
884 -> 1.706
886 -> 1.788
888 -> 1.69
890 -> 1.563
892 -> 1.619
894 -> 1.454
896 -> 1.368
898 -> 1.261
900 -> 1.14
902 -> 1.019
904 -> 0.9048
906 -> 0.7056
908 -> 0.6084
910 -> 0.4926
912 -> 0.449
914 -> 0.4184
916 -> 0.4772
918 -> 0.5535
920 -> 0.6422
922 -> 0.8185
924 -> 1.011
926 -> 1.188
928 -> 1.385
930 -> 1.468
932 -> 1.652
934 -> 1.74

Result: 0.843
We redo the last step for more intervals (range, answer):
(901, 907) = 0.876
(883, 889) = 1.73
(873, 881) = 1.62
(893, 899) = 1.36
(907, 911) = 0.55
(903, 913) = 0.632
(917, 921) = 0.598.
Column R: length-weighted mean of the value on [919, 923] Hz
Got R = 0.73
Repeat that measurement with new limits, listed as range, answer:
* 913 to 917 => 0.448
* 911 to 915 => 0.434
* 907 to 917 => 0.489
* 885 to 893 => 1.67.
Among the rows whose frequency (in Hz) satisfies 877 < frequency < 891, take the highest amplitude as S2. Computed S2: 1.788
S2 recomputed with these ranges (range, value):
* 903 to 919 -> 0.9048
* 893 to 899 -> 1.454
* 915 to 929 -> 1.385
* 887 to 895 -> 1.69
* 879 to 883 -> 1.746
